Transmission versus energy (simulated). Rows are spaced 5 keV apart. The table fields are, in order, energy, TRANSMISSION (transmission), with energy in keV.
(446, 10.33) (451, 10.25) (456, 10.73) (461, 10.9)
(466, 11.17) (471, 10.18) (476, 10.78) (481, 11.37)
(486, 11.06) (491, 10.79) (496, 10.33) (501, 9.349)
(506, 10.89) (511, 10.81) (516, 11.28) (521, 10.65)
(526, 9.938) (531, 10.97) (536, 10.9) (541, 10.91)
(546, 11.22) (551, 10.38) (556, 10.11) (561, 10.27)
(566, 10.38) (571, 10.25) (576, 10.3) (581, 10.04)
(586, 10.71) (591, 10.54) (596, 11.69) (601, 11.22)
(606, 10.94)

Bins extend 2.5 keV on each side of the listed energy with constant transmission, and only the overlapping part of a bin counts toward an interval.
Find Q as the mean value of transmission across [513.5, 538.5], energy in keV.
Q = 10.7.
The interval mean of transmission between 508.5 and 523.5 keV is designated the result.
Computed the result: 10.9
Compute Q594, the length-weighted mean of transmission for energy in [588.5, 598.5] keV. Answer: 11.1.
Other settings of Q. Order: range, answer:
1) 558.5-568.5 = 10.3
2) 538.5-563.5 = 10.6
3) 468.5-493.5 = 10.8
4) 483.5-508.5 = 10.5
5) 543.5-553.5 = 10.8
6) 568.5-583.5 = 10.2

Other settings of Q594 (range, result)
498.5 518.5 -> 10.6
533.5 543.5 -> 10.9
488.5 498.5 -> 10.6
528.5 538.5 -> 10.9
